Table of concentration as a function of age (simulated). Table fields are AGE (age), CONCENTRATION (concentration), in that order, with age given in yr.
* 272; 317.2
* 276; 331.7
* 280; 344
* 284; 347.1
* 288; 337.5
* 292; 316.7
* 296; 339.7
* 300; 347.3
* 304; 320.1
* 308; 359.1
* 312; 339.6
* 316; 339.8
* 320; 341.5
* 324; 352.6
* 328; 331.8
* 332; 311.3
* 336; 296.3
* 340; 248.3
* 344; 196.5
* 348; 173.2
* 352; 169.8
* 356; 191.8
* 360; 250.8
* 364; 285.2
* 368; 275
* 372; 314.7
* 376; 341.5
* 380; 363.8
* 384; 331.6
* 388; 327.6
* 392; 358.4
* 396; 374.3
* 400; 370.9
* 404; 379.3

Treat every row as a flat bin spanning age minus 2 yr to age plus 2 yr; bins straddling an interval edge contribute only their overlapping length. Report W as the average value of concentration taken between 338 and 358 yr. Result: 196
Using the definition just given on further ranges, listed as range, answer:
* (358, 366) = 268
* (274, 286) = 341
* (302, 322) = 340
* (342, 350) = 185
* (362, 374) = 292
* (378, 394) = 345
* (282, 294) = 334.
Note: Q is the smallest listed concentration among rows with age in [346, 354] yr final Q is 169.8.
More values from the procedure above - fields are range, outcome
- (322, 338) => 296.3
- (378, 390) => 327.6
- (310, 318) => 339.6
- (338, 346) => 196.5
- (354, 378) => 191.8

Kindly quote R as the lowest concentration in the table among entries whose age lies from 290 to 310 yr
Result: 316.7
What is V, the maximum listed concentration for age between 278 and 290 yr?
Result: 347.1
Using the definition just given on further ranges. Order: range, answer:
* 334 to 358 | 296.3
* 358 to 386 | 363.8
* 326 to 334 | 331.8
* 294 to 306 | 347.3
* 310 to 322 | 341.5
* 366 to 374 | 314.7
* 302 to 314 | 359.1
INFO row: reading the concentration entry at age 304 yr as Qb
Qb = 320.1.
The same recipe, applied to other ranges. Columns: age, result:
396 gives 374.3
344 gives 196.5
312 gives 339.6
